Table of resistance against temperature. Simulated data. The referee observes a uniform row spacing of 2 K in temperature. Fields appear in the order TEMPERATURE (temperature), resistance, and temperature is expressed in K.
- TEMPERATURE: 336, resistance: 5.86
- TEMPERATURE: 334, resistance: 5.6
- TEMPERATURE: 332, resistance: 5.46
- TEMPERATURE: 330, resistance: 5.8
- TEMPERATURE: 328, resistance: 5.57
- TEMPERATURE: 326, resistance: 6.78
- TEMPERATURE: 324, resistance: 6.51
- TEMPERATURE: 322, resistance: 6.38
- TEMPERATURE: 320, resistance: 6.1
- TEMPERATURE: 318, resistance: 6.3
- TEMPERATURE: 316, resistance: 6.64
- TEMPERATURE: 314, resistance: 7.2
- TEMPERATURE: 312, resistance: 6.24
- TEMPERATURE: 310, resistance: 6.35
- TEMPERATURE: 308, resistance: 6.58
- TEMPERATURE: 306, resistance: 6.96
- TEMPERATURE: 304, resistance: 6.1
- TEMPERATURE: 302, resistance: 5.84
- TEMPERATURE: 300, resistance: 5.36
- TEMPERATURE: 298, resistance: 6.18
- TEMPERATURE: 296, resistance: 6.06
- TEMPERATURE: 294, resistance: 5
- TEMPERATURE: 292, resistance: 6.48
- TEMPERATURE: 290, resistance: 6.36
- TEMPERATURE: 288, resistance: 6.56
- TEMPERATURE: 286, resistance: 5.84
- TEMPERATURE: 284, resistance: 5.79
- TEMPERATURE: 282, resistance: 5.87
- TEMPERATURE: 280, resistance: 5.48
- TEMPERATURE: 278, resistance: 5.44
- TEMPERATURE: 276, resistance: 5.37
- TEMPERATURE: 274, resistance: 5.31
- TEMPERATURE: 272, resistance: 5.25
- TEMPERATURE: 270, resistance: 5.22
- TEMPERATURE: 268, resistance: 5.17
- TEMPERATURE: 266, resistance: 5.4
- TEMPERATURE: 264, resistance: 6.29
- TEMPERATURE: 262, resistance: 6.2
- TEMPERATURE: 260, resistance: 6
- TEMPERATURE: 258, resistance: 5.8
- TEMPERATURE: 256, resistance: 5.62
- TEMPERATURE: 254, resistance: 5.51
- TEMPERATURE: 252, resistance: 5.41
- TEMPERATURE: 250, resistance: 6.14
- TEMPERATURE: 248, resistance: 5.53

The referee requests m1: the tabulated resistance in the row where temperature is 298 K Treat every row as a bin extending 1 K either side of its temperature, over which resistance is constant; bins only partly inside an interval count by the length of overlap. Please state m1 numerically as 6.18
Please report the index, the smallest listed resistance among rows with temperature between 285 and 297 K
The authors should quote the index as 5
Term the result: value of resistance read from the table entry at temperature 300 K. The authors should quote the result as 5.36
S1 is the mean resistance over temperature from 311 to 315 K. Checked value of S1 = 6.72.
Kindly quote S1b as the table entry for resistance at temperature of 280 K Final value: 5.48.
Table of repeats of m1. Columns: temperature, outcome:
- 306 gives 6.96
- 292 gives 6.48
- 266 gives 5.4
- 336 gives 5.86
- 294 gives 5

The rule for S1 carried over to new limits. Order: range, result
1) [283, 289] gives 6.06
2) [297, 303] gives 5.79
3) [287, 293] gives 6.47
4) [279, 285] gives 5.71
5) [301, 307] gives 6.3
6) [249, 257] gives 5.67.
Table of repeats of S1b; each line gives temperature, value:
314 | 7.2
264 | 6.29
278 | 5.44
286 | 5.84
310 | 6.35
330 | 5.8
